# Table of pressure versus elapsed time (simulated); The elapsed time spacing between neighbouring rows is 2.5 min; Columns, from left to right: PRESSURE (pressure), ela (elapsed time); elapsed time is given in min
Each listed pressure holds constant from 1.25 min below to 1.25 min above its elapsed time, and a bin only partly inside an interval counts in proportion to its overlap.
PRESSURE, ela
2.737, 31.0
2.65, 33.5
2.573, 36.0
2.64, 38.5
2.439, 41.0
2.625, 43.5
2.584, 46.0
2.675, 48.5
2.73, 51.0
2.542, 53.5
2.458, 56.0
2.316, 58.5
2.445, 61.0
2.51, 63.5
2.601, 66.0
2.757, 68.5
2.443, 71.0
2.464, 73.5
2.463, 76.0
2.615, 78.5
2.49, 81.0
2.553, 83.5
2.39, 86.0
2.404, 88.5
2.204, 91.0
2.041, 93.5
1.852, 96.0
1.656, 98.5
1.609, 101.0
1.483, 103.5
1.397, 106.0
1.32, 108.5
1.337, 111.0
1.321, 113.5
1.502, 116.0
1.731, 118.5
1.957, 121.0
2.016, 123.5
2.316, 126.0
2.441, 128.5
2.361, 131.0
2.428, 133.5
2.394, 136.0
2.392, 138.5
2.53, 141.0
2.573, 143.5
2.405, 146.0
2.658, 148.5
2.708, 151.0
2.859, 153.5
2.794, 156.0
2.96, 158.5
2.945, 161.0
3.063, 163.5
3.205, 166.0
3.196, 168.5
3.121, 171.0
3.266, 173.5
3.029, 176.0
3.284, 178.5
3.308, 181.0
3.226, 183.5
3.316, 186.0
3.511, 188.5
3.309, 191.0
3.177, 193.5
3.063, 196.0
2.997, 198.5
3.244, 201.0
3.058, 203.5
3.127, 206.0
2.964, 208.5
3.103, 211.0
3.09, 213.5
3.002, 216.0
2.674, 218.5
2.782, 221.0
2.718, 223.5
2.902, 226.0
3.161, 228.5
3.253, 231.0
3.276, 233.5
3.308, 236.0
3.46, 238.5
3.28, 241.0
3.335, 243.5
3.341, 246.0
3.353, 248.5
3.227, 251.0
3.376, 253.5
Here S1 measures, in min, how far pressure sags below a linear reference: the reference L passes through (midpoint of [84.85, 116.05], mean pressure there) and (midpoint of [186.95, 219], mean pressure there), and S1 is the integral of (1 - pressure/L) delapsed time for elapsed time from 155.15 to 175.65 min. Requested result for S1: -3.6 min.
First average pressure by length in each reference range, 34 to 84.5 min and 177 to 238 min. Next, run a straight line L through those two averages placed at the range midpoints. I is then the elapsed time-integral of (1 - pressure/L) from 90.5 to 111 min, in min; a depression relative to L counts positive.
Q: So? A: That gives 8.0 min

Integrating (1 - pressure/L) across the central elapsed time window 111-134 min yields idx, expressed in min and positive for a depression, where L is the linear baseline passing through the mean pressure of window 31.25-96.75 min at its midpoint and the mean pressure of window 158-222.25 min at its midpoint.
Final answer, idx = 6.8 min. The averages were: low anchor 2.49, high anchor 3.12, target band 1.96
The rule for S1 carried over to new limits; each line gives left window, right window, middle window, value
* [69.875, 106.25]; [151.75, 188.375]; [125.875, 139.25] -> 1.42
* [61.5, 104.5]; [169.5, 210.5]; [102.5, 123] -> 8.16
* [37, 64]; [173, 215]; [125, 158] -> 4.58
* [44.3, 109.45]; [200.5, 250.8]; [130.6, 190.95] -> -3.32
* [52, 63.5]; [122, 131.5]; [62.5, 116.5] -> 6.99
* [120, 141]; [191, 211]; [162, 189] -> -3.87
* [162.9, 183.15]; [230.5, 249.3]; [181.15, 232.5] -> 2.66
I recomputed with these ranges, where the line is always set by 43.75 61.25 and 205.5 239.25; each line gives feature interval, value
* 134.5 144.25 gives 1.18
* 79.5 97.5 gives 2.57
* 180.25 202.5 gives -2.08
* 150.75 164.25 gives -0.17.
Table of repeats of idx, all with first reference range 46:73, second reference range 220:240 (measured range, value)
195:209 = -0.3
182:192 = -1.2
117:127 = 2.8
